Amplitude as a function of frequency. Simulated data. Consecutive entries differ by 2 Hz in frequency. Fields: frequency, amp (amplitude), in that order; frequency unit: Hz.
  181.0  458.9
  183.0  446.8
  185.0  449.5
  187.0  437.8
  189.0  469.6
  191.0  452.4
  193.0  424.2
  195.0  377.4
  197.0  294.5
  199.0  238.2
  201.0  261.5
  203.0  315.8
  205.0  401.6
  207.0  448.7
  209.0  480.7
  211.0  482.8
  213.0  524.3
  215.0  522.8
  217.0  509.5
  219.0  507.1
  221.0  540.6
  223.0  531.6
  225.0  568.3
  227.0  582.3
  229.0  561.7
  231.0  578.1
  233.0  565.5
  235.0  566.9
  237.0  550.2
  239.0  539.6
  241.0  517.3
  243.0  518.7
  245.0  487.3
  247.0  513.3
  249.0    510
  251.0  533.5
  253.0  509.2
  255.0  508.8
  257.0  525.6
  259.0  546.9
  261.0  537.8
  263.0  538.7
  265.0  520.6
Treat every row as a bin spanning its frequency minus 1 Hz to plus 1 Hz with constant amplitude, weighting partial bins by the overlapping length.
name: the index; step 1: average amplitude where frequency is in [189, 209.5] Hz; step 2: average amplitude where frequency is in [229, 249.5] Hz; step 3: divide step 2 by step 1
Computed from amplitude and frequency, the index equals 1.44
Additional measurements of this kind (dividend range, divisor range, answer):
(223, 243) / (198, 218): 1.33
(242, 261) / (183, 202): 1.36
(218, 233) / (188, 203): 1.55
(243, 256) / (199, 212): 1.32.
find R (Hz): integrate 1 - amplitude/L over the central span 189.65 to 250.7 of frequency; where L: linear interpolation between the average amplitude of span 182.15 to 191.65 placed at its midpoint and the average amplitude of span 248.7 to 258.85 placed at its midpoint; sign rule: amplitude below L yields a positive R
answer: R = 1.0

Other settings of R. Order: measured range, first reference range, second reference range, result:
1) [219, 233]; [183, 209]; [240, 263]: -3.0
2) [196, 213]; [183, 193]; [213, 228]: 4.2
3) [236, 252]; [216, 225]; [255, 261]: 0.3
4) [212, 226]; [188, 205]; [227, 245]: -1.9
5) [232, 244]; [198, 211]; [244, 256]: -1.8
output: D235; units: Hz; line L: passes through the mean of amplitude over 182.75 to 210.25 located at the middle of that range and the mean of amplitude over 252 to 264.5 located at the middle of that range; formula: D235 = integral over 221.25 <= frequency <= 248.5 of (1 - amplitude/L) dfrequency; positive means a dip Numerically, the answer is -4.0 Hz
